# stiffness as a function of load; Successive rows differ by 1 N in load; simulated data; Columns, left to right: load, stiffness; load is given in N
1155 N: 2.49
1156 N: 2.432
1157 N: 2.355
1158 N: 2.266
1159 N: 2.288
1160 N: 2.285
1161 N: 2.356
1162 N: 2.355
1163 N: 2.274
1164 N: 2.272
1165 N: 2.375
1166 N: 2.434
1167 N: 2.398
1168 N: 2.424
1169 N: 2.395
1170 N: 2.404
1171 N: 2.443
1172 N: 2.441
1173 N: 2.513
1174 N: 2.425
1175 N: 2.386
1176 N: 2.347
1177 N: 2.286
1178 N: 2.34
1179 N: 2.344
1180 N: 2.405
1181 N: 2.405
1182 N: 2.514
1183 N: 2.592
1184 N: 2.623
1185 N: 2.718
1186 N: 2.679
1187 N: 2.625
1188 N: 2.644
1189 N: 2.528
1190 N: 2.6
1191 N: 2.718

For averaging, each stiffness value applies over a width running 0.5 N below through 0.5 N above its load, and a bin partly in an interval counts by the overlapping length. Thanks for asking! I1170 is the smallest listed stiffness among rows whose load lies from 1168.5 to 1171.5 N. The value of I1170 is 2.395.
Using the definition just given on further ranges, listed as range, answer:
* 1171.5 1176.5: 2.347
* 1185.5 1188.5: 2.625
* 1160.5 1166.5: 2.272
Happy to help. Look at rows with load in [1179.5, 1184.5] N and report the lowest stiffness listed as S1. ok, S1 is 2.405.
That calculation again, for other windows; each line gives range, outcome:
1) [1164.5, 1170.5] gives 2.375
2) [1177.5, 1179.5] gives 2.34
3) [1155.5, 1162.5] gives 2.266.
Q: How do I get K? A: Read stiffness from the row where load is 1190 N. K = 2.6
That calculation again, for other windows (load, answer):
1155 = 2.49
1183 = 2.592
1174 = 2.425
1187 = 2.625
